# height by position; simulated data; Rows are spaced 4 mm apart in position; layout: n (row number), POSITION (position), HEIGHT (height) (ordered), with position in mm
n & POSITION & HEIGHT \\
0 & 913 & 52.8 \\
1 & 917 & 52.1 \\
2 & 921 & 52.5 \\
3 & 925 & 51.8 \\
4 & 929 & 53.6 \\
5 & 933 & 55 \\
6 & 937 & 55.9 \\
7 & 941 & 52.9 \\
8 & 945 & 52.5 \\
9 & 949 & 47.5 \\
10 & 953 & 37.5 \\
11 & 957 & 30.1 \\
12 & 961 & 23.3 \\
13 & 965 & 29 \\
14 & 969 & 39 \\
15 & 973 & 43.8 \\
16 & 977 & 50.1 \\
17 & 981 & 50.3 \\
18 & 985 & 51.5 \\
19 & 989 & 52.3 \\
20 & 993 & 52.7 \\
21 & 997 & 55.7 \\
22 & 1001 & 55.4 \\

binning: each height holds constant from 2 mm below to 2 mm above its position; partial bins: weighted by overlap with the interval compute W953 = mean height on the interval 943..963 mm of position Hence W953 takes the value 38.2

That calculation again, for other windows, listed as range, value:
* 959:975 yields 33.8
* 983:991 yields 51.9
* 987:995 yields 52.5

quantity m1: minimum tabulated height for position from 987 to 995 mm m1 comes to 52.3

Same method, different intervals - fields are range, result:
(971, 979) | 43.8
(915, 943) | 51.8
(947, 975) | 23.3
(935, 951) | 47.5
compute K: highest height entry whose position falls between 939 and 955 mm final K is 52.9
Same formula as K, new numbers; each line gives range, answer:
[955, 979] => 50.1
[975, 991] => 52.3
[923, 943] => 55.9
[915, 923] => 52.5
